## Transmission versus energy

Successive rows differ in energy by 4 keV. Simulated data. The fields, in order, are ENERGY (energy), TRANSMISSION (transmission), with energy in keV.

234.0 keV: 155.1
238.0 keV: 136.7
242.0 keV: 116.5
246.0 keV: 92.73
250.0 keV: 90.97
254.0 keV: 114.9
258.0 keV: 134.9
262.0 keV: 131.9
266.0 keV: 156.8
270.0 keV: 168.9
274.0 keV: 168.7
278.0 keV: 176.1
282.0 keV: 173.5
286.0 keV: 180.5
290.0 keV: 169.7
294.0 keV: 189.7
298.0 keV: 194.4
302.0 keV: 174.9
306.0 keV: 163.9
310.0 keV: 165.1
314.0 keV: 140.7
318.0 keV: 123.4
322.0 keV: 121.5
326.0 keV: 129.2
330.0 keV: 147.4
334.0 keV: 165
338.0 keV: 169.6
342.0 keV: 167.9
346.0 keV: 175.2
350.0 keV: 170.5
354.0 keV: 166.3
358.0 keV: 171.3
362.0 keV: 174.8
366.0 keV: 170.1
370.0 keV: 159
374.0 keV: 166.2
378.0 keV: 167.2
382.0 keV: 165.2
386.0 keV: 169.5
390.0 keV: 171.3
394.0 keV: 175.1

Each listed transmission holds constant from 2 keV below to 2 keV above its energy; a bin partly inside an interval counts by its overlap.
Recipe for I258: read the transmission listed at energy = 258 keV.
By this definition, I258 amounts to 134.9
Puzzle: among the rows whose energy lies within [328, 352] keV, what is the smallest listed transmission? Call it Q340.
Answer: 147.4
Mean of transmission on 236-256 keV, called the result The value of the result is 110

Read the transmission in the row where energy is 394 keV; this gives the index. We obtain 175.1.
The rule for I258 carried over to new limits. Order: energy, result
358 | 171.3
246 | 92.73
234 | 155.1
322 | 121.5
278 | 176.1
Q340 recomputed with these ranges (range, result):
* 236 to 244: 116.5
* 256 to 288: 131.9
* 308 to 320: 123.4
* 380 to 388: 165.2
